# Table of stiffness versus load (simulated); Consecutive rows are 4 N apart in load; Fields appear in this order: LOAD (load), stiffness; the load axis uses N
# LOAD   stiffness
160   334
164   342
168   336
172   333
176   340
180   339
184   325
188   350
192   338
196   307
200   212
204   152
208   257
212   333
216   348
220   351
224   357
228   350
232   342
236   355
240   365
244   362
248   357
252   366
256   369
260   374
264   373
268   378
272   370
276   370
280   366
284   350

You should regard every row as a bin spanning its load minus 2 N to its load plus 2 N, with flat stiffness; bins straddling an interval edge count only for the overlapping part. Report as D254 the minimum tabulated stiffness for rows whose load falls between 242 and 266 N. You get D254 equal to 357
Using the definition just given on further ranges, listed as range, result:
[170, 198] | 307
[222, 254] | 342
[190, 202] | 212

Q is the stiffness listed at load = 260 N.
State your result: 374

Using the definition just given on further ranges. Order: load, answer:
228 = 350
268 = 378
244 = 362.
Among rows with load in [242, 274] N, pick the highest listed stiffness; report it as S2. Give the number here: 378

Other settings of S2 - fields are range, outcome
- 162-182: 342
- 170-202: 350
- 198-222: 351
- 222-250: 365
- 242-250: 362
